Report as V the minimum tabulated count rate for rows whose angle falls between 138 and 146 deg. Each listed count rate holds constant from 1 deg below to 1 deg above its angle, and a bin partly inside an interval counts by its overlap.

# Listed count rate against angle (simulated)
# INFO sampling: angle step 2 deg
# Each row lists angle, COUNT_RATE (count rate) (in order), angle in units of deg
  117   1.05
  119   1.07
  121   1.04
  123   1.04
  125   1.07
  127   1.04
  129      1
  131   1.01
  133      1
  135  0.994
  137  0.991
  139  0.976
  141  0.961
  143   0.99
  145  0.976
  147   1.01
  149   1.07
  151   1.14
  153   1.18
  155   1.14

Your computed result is 0.961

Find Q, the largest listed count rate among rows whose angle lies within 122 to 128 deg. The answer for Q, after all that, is 1.07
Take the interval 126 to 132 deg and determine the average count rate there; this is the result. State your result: 1.02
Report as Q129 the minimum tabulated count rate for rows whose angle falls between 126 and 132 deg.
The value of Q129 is 1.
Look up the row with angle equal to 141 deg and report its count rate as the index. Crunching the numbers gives 0.961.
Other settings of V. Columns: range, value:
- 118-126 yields 1.04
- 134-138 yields 0.991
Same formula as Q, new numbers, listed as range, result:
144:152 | 1.14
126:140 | 1.04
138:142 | 0.976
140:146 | 0.99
